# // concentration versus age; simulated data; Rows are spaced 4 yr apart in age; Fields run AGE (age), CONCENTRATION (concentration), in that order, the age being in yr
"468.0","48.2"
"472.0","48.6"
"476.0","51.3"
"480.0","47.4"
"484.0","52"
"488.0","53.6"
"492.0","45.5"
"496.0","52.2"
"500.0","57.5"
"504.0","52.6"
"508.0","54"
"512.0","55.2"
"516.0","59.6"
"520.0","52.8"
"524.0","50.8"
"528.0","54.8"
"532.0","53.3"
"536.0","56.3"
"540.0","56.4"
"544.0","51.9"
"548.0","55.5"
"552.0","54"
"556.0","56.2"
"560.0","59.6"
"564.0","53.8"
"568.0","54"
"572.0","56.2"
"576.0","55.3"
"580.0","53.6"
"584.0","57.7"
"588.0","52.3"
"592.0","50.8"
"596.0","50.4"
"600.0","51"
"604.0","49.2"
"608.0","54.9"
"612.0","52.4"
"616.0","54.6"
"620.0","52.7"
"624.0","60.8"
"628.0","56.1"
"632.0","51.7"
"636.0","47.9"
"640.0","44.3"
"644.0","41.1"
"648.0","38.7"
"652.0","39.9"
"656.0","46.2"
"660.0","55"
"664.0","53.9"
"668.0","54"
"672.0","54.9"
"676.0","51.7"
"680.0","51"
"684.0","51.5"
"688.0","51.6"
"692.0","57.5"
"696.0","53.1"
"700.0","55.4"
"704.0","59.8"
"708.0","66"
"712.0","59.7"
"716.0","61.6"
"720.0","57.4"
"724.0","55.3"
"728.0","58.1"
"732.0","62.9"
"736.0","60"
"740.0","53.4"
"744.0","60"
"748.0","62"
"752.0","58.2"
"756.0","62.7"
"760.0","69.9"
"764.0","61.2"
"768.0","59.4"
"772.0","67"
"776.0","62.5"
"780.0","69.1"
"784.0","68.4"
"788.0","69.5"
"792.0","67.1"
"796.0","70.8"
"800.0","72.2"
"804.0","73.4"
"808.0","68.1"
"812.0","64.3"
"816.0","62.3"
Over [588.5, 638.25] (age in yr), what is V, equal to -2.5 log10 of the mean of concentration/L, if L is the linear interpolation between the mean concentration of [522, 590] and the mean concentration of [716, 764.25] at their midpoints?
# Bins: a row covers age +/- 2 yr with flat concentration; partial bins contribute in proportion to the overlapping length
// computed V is 0.08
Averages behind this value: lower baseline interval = 54.8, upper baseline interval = 60.1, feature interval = 52.7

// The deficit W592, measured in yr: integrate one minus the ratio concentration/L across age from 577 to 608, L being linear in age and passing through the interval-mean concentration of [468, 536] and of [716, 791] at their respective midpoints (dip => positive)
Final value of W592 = 2.0 yr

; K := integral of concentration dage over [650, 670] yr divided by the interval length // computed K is 49.8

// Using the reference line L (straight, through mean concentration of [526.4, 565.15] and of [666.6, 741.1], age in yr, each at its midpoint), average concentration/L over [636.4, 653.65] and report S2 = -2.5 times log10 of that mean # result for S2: 0.32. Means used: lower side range 55.2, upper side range 56.6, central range 41.7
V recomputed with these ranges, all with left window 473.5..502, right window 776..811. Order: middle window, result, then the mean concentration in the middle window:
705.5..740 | 0.09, 59.7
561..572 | 0.02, 54.8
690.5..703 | 0.15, 55.6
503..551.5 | -0.02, 54.5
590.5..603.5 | 0.14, 50.6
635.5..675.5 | 0.27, 47.7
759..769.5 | 0.07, 63.1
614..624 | 0.08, 55.1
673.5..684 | 0.21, 51.5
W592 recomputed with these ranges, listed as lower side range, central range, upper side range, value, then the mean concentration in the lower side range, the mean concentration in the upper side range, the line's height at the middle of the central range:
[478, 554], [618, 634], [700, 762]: 0.5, 53.4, 60.3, 57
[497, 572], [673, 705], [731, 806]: 4.0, 54.9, 64.7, 61.4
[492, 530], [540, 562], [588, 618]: -1.0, 53.9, 51.9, 53.1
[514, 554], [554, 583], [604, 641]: -0.9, 54.5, 52.9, 53.9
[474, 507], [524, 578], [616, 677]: -4.3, 51.6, 50.1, 51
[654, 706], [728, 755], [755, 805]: 1.1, 53.5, 67.1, 61.9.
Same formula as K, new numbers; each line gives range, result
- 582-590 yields 55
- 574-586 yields 55.5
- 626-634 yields 53.9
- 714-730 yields 58.1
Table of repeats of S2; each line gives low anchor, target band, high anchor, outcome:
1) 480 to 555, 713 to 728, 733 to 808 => 0.080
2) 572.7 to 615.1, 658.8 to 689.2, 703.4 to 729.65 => 0.087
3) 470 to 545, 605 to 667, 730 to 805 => 0.172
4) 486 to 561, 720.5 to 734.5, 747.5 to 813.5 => 0.092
